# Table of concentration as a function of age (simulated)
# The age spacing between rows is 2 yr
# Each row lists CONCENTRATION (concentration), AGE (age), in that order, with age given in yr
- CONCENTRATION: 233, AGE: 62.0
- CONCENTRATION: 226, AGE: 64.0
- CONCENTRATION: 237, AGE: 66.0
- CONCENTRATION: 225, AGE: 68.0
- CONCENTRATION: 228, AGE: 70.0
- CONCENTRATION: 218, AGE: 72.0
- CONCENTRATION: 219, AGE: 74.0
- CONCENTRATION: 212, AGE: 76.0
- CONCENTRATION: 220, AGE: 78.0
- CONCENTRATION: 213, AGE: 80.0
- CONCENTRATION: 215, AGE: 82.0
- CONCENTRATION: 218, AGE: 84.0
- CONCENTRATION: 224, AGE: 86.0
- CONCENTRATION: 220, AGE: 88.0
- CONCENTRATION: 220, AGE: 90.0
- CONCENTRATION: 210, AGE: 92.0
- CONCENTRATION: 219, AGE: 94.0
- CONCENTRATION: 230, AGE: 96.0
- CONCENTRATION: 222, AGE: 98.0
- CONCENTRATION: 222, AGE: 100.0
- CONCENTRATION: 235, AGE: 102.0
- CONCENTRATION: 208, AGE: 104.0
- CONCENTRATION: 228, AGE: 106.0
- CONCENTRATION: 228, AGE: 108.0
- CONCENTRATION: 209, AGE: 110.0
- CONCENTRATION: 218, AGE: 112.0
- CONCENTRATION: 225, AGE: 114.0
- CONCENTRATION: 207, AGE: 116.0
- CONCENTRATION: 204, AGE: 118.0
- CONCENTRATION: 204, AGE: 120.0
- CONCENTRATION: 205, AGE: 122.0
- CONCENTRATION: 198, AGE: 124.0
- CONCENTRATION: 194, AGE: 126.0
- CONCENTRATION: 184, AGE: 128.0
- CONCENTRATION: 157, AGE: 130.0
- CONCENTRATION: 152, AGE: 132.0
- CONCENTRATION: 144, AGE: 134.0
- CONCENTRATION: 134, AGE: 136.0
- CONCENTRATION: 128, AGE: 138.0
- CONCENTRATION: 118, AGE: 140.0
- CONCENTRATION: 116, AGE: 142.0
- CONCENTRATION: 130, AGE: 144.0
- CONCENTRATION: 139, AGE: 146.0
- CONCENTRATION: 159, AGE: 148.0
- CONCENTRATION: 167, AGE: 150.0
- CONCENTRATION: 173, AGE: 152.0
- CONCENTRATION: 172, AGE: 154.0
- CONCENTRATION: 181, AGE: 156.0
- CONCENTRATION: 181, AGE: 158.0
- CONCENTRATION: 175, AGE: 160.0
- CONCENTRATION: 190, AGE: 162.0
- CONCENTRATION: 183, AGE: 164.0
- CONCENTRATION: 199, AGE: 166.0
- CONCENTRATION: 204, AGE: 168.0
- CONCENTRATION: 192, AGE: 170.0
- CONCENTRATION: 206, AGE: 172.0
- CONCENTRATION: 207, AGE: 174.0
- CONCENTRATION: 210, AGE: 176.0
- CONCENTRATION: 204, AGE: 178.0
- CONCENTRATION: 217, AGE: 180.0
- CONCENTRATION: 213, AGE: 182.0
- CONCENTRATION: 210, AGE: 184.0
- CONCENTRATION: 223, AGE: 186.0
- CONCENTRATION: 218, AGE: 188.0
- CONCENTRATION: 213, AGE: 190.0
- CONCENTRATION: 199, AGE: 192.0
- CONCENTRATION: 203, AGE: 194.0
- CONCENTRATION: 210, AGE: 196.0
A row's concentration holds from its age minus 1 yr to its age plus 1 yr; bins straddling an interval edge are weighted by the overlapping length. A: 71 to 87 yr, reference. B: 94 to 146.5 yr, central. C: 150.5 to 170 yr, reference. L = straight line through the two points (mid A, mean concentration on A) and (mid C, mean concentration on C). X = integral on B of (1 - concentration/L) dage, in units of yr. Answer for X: 3.74 yr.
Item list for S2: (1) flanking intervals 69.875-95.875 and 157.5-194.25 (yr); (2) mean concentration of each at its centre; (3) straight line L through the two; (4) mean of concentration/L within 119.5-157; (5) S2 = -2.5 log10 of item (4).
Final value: 0.29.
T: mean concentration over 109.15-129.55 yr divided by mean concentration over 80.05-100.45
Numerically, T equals 0.9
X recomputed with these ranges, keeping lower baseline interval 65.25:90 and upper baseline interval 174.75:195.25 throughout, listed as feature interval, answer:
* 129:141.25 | 4.4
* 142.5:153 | 3.1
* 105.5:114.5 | -0.1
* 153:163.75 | 1.7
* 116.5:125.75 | 0.6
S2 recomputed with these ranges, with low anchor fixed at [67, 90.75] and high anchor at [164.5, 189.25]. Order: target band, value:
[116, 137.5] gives 0.20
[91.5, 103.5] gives -0.03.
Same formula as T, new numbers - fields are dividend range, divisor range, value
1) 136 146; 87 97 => 0.57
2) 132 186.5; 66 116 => 0.80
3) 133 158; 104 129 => 0.71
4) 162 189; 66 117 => 0.94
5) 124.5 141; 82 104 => 0.69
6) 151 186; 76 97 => 0.90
